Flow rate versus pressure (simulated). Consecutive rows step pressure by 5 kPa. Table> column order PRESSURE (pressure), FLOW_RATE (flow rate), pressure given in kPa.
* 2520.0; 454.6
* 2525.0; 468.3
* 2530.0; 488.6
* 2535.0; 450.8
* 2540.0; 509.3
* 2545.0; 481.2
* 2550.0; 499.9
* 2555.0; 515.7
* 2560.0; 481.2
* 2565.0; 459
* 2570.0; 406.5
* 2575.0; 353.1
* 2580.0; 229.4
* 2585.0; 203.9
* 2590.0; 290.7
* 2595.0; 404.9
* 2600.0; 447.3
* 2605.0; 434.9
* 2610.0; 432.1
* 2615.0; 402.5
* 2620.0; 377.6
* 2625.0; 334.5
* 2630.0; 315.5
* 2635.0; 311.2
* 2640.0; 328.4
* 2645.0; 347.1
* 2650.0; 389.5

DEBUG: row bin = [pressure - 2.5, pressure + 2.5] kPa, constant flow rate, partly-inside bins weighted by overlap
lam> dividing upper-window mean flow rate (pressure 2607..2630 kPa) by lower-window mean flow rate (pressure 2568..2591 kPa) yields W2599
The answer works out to 1.3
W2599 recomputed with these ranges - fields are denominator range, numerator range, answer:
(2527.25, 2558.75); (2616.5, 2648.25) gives 0.69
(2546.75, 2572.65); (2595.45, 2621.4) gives 0.89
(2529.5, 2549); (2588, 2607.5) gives 0.82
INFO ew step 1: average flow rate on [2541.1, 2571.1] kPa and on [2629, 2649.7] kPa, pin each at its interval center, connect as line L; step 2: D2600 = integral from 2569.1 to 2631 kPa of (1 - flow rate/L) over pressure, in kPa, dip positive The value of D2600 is 6.4 kPa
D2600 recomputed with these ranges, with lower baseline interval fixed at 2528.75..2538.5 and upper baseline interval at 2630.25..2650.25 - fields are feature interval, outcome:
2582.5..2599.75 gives 3.4 kPa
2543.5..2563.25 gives -2.1 kPa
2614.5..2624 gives -0.4 kPa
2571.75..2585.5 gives 4.5 kPa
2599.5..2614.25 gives -2.1 kPa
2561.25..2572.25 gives -0.2 kPa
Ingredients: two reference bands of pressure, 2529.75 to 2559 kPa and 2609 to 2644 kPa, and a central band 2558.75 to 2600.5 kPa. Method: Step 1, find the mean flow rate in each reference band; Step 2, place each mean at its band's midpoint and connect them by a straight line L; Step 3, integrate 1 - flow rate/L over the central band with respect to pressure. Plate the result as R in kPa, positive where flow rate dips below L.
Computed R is 7.3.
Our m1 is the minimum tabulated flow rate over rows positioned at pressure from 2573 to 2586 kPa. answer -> 203.9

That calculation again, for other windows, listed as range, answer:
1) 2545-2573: 406.5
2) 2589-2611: 290.7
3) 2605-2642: 311.2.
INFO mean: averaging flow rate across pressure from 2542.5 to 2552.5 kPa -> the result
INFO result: 491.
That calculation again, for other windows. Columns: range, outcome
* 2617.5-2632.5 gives 343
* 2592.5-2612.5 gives 430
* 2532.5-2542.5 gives 480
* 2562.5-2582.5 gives 362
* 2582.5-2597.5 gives 300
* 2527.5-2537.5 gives 470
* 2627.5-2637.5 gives 313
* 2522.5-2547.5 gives 480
